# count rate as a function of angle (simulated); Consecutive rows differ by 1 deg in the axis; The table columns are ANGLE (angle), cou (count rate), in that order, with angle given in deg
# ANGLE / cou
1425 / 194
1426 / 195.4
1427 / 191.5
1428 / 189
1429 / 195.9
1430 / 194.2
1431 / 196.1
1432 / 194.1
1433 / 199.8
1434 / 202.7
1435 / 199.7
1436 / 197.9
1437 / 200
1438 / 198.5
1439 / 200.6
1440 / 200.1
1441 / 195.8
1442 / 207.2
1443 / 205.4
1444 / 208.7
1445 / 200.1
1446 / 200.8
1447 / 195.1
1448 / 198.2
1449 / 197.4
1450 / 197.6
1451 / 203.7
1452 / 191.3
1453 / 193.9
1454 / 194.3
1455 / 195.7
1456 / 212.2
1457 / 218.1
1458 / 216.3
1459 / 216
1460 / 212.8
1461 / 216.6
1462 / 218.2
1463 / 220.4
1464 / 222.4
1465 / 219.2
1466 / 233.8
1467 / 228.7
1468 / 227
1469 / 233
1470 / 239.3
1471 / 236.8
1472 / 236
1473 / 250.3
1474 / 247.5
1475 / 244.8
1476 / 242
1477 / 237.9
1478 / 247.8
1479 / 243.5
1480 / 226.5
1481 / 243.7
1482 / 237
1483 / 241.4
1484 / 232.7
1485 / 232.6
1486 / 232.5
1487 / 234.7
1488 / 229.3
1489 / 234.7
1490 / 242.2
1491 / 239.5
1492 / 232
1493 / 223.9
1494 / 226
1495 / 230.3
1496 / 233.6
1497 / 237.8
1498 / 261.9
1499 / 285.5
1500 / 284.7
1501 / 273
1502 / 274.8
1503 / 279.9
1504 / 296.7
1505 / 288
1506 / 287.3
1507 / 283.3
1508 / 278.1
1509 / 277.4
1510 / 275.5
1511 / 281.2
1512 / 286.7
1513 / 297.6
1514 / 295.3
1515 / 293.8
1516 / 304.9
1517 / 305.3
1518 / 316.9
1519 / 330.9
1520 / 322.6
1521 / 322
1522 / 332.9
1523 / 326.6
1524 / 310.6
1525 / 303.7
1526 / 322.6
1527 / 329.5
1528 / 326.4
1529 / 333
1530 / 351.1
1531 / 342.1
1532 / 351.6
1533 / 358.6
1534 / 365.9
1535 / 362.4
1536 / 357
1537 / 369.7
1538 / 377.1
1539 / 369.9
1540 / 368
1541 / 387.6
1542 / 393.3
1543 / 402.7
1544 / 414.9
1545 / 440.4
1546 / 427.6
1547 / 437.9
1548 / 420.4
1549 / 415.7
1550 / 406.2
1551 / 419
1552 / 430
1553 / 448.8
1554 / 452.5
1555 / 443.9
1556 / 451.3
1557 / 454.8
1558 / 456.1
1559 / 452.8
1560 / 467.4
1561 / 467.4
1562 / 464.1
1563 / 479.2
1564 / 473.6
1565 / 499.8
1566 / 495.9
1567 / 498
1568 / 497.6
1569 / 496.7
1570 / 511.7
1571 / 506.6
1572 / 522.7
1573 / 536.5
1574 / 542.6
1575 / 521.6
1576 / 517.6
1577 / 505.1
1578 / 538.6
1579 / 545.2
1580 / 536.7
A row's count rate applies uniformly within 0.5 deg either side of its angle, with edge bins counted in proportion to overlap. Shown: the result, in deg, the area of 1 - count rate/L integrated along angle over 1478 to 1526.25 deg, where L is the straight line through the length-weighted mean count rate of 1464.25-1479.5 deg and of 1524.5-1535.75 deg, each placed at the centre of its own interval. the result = 3.4 deg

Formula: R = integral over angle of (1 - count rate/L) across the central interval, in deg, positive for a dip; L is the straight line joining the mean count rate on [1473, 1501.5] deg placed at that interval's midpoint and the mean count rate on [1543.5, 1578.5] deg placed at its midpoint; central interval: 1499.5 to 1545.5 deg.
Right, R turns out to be 3.2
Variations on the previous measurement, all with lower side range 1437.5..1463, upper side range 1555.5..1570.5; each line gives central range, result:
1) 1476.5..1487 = 1.6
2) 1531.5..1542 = 1.2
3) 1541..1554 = 0.6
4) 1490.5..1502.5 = 2.5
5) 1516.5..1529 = 1.9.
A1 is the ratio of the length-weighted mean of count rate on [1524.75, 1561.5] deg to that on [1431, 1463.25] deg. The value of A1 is 1.96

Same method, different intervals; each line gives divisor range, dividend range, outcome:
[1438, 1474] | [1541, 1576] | 2.17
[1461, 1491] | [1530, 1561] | 1.74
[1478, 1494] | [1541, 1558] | 1.82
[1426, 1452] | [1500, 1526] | 1.50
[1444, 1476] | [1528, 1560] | 1.85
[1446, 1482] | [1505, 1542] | 1.47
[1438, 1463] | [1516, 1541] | 1.67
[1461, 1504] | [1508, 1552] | 1.45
